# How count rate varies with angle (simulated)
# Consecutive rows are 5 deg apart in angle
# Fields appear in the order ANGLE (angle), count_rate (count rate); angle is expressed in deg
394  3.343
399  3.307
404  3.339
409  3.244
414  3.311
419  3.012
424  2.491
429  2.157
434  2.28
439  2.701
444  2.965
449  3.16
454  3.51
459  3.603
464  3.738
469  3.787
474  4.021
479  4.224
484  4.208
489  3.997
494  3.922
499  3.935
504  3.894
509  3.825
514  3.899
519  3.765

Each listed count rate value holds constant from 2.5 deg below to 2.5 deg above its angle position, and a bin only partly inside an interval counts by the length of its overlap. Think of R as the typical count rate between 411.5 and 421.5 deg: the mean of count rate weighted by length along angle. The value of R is 3.16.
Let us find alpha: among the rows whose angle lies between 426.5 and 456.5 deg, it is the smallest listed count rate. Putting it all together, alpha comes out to 2.157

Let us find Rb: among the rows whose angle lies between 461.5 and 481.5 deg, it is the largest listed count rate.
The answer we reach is 4.224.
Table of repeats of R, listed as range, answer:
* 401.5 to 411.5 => 3.29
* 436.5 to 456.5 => 3.08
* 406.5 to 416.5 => 3.28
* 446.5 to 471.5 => 3.56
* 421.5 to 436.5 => 2.31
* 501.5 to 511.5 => 3.86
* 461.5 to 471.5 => 3.76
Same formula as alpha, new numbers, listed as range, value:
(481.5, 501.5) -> 3.922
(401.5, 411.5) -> 3.244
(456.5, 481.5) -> 3.603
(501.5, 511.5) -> 3.825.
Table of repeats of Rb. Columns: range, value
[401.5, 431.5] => 3.339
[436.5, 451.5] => 3.16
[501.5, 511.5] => 3.894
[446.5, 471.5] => 3.787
